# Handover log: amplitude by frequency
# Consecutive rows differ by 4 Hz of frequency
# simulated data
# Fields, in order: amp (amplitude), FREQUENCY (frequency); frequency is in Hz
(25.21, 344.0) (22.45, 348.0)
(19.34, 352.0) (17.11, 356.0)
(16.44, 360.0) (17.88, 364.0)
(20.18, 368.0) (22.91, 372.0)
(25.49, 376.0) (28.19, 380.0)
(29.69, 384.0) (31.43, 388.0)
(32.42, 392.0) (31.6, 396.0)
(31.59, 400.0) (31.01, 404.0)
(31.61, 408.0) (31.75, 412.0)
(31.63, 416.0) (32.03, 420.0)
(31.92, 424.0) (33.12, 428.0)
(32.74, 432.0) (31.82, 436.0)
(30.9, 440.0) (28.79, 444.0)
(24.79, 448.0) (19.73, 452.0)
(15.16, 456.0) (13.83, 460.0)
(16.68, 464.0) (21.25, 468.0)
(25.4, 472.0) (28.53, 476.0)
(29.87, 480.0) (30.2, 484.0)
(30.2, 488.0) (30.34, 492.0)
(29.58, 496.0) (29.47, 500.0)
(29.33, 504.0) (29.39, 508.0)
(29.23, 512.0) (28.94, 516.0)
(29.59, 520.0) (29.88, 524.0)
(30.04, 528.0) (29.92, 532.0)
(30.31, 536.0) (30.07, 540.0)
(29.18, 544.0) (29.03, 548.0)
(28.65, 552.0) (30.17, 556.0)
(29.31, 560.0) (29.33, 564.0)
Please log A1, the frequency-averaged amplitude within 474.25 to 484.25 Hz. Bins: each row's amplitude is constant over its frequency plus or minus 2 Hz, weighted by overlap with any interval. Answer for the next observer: 29.4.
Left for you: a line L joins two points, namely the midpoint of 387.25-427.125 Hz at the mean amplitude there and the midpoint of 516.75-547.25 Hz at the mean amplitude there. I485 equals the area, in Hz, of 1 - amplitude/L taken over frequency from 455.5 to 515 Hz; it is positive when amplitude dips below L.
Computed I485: 8.3 Hz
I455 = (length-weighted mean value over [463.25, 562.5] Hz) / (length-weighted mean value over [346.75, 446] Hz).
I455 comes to 1.03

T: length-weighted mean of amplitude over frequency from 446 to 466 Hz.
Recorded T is 18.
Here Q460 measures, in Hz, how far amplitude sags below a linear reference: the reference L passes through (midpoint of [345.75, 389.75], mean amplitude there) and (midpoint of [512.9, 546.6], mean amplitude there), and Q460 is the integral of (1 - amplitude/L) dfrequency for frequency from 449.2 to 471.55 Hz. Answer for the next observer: 7.2 Hz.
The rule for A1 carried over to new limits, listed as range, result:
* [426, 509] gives 26.7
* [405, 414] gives 31.6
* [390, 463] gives 28.5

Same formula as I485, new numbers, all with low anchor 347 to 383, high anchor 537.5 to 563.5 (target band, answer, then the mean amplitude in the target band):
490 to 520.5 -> -2.3 Hz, 29.5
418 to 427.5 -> -3.3 Hz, 32.2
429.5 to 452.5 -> -3.9 Hz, 28.8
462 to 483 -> 1.2 Hz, 24.6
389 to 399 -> -4.1 Hz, 31.9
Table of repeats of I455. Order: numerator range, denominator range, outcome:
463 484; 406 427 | 0.79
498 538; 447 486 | 1.32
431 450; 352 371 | 1.62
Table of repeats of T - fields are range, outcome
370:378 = 24.2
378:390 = 29.8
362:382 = 22.9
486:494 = 30.3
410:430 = 32.1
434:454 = 27.2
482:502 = 30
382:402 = 31.3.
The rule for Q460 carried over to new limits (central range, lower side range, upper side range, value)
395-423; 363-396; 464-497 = -4.97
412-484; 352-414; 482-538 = 3.61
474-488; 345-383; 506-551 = -1.23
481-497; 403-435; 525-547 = 0.33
